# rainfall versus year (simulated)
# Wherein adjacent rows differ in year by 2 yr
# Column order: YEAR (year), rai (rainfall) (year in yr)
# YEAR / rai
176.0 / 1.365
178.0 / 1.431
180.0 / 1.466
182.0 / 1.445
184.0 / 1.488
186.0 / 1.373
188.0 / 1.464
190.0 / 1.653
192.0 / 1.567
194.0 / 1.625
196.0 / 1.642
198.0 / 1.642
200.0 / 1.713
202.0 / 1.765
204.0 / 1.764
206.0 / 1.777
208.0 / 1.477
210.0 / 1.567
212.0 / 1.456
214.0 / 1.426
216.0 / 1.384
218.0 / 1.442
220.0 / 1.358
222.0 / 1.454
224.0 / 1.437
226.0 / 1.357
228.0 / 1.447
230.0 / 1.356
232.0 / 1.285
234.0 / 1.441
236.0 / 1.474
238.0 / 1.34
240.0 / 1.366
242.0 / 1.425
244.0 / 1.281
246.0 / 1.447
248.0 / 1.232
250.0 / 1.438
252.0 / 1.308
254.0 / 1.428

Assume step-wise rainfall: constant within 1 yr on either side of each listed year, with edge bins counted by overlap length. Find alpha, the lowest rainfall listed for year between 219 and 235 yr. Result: 1.285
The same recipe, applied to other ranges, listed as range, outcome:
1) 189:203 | 1.567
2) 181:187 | 1.373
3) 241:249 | 1.232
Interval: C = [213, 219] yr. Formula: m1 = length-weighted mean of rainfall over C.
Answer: 1.42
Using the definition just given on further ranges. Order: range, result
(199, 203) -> 1.74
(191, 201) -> 1.64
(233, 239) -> 1.42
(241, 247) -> 1.38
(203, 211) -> 1.65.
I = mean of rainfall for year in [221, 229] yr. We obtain 1.42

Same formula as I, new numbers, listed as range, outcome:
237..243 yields 1.38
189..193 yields 1.61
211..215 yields 1.44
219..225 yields 1.42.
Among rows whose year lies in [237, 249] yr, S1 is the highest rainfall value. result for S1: 1.447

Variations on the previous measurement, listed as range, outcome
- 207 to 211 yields 1.567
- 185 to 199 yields 1.653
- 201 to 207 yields 1.777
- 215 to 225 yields 1.454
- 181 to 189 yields 1.488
